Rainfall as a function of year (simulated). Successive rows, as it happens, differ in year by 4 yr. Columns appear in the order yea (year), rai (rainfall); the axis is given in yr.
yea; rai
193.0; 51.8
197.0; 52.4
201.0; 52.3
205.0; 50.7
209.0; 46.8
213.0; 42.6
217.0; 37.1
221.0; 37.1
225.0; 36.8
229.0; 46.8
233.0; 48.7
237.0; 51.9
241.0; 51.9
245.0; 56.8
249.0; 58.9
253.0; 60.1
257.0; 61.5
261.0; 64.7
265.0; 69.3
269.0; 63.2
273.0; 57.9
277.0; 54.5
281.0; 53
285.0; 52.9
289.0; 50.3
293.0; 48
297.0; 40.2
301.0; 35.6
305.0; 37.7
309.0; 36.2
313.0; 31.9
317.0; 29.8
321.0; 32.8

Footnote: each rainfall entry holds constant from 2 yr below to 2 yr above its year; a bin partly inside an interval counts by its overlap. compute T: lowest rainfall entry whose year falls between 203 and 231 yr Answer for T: 36.8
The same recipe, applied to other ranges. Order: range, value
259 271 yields 63.2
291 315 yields 31.9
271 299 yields 40.2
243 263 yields 56.8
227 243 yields 46.8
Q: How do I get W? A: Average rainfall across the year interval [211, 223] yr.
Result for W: 38.9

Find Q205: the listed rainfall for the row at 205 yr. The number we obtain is 50.7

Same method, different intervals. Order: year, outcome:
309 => 36.2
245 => 56.8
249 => 58.9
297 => 40.2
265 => 69.3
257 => 61.5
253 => 60.1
